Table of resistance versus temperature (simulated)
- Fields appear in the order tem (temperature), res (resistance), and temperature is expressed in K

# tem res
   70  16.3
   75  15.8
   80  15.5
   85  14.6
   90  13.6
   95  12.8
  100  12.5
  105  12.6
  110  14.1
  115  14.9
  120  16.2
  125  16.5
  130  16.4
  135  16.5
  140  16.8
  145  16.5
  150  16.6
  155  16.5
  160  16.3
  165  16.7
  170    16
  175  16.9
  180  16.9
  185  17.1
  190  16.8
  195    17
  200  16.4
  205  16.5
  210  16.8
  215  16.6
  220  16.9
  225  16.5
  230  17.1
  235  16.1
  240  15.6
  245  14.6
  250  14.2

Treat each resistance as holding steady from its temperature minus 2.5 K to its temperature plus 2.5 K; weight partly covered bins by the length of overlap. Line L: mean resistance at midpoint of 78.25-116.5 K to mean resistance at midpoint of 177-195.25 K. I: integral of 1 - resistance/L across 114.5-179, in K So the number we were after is -3.8 K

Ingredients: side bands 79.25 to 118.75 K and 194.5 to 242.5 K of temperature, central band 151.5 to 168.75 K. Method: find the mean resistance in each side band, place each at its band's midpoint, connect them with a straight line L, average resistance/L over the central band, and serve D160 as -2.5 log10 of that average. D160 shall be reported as -0.09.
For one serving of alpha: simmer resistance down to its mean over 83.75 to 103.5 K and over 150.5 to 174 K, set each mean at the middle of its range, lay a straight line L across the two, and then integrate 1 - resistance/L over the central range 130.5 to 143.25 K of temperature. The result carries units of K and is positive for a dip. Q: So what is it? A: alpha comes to -1.1 K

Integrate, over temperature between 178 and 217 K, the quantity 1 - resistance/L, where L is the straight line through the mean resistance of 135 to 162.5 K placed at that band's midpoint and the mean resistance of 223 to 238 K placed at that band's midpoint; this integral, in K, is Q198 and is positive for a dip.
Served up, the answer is -0.5 K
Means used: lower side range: 16.5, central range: 16.8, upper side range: 16.5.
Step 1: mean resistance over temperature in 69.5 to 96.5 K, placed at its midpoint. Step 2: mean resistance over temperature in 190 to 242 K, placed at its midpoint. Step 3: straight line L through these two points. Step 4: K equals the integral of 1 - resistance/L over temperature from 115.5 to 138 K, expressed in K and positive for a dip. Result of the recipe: -1.4 K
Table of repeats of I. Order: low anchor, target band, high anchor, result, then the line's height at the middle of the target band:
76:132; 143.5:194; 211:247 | -4.0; 15.4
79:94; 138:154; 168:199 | -0.8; 15.8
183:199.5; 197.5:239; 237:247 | -1.6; 16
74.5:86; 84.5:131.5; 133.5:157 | 4.4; 15.9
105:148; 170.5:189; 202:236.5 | -0.6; 16.3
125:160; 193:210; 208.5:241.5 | -0.1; 16.5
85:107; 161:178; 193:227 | -1.3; 15.4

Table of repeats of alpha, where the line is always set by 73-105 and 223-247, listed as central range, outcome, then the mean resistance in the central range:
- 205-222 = -1.11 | 16.7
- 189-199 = -0.91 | 16.8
